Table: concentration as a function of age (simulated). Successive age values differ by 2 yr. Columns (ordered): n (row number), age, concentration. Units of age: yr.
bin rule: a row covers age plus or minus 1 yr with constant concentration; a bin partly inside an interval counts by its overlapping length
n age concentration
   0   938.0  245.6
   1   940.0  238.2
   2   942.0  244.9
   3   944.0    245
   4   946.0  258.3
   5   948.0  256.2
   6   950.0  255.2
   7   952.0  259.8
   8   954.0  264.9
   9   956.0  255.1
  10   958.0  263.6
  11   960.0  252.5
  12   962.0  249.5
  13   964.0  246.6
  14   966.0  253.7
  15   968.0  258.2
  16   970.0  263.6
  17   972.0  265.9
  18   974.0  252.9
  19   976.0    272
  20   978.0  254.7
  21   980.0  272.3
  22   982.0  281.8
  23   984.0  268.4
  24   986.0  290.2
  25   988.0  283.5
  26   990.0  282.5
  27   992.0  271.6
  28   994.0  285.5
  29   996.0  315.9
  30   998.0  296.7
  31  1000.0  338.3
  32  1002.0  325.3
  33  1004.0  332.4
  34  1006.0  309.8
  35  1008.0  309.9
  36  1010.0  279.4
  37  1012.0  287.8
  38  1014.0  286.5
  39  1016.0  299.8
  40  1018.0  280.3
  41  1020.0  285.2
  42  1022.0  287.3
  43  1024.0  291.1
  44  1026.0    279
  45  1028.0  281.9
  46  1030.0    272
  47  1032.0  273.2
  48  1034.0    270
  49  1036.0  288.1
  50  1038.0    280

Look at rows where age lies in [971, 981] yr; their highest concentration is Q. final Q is 272.3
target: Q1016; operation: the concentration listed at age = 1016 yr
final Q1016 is 299.8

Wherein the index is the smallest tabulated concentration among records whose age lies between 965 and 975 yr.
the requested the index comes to 252.9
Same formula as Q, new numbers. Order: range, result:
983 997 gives 315.9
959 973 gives 265.9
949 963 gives 264.9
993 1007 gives 338.3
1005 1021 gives 309.9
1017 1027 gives 291.1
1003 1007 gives 332.4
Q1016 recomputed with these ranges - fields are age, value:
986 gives 290.2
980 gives 272.3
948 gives 256.2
